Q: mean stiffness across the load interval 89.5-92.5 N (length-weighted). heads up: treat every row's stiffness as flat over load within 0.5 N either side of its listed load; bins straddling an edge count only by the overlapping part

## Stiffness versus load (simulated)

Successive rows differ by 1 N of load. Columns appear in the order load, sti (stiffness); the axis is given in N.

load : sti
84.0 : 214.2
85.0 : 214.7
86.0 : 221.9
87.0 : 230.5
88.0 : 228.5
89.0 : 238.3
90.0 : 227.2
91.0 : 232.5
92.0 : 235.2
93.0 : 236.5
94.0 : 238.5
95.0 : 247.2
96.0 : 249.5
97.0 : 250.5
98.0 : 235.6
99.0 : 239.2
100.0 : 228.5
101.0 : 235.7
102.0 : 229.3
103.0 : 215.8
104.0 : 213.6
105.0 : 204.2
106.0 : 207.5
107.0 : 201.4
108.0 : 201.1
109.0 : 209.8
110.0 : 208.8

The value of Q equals 232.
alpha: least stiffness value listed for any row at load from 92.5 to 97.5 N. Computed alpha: 236.5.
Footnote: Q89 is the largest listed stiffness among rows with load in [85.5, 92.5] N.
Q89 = 238.3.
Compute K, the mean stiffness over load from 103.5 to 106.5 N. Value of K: 208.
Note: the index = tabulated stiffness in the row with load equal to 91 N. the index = 232.5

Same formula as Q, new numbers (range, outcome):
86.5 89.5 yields 232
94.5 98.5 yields 246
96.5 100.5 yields 238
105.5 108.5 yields 203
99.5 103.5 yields 227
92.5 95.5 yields 241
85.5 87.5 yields 226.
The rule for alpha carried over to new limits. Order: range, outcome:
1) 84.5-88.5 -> 214.7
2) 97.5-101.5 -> 228.5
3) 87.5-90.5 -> 227.2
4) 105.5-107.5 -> 201.4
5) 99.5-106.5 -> 204.2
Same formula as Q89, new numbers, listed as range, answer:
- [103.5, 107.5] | 213.6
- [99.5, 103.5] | 235.7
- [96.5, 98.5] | 250.5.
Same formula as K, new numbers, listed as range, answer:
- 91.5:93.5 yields 236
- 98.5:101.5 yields 234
